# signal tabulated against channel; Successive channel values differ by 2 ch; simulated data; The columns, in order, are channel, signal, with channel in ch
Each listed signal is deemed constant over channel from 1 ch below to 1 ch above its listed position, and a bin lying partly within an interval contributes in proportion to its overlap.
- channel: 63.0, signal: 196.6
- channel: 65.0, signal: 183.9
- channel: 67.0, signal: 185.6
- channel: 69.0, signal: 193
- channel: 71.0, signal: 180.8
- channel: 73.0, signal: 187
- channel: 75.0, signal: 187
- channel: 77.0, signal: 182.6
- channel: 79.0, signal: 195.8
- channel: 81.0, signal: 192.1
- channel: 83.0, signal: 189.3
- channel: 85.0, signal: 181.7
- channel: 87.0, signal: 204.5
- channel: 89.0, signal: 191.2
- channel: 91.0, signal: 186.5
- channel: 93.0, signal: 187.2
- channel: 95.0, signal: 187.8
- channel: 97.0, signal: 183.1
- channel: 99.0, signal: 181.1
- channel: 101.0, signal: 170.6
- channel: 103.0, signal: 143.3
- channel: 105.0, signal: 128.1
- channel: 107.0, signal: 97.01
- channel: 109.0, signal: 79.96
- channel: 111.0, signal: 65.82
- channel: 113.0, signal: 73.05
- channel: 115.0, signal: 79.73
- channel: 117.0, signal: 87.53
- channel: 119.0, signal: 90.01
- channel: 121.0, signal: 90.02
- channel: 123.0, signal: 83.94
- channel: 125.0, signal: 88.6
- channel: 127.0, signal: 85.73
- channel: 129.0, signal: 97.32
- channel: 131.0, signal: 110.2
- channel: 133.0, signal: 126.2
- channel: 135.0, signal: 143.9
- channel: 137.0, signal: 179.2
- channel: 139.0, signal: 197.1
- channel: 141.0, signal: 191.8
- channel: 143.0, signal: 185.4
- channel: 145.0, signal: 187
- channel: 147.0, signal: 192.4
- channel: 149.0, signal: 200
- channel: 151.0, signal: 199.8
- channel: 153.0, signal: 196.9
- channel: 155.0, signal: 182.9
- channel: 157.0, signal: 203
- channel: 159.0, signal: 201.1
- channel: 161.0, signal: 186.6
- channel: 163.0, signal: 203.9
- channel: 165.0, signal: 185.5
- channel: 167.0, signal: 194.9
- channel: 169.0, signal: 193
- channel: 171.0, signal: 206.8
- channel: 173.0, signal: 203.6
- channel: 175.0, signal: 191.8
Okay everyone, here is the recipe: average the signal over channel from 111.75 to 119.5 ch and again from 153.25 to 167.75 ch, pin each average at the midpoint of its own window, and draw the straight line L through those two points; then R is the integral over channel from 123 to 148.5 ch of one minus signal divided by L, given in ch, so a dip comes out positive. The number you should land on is -2.3 ch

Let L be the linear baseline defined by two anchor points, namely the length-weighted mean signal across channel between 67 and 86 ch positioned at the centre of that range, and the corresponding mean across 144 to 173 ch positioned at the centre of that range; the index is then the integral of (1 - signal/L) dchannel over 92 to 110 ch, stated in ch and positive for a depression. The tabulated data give 3.7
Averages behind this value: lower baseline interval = 188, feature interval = 151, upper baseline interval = 196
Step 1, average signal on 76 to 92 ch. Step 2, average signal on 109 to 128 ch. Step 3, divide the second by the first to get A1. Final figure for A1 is 0.4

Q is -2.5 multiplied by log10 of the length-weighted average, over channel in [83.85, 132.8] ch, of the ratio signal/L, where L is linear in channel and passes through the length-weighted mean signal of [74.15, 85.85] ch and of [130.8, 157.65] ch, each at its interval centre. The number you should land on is 0.398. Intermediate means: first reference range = 188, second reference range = 180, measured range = 128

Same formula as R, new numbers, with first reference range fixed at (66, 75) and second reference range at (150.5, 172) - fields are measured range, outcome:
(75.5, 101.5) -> 0.13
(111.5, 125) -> 7.60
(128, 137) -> 3.12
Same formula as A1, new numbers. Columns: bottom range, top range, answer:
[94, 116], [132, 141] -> 1.31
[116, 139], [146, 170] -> 1.75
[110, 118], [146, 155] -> 2.56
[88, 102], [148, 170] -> 1.06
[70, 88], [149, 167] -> 1.03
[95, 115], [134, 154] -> 1.49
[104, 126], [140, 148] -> 2.16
